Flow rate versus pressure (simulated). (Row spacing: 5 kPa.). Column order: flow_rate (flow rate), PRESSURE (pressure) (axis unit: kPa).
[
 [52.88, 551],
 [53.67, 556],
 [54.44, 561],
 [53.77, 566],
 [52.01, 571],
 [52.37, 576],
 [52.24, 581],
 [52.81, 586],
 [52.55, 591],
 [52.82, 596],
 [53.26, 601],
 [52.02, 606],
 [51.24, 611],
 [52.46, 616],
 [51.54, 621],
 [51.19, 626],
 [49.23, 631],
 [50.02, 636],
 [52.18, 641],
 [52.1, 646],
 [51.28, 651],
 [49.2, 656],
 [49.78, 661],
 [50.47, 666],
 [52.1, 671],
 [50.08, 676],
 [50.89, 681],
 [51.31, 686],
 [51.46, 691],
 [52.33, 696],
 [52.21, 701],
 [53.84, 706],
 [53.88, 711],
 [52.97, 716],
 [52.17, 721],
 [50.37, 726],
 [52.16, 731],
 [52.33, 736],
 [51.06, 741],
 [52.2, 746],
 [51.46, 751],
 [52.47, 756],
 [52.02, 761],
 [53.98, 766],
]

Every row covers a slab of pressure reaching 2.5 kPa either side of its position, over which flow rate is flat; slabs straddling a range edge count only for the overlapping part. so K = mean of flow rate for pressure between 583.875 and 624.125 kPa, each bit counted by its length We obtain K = 52.3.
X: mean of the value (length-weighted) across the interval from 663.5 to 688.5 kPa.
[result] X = 51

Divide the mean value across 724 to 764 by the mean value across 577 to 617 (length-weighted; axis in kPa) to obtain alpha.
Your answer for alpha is 1.0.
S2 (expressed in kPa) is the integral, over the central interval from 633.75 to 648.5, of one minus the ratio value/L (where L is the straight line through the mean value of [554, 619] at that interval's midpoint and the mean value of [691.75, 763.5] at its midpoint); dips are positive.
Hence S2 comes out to 0.3 kPa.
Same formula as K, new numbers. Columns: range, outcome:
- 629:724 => 51.5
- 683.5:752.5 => 52.1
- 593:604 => 53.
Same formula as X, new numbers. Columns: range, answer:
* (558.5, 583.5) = 53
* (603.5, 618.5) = 51.9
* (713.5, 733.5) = 51.9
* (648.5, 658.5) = 50.2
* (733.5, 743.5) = 51.7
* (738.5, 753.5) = 51.6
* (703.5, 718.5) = 53.6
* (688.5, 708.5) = 52.5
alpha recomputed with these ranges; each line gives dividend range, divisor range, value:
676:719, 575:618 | 1.00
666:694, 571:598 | 0.97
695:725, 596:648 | 1.02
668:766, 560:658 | 1.00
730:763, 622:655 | 1.02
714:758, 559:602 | 0.98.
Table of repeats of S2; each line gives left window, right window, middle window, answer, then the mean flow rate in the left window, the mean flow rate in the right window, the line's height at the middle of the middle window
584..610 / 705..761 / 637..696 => 1.6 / 52.6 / 52.2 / 52.4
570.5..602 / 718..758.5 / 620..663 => 1.3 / 52.6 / 51.8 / 52.3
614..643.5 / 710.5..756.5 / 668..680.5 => 0.1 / 51.1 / 52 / 51.5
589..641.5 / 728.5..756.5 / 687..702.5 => 0.0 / 51.7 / 51.9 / 51.8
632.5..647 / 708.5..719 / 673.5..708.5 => 0.6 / 51.2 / 53.4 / 52.7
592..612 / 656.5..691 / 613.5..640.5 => 0.4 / 52.4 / 50.7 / 51.8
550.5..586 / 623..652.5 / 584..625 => -0.2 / 53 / 51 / 52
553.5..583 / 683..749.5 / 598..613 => 0.2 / 53.1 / 52.2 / 52.9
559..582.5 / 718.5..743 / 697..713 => -0.4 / 53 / 51.6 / 51.8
